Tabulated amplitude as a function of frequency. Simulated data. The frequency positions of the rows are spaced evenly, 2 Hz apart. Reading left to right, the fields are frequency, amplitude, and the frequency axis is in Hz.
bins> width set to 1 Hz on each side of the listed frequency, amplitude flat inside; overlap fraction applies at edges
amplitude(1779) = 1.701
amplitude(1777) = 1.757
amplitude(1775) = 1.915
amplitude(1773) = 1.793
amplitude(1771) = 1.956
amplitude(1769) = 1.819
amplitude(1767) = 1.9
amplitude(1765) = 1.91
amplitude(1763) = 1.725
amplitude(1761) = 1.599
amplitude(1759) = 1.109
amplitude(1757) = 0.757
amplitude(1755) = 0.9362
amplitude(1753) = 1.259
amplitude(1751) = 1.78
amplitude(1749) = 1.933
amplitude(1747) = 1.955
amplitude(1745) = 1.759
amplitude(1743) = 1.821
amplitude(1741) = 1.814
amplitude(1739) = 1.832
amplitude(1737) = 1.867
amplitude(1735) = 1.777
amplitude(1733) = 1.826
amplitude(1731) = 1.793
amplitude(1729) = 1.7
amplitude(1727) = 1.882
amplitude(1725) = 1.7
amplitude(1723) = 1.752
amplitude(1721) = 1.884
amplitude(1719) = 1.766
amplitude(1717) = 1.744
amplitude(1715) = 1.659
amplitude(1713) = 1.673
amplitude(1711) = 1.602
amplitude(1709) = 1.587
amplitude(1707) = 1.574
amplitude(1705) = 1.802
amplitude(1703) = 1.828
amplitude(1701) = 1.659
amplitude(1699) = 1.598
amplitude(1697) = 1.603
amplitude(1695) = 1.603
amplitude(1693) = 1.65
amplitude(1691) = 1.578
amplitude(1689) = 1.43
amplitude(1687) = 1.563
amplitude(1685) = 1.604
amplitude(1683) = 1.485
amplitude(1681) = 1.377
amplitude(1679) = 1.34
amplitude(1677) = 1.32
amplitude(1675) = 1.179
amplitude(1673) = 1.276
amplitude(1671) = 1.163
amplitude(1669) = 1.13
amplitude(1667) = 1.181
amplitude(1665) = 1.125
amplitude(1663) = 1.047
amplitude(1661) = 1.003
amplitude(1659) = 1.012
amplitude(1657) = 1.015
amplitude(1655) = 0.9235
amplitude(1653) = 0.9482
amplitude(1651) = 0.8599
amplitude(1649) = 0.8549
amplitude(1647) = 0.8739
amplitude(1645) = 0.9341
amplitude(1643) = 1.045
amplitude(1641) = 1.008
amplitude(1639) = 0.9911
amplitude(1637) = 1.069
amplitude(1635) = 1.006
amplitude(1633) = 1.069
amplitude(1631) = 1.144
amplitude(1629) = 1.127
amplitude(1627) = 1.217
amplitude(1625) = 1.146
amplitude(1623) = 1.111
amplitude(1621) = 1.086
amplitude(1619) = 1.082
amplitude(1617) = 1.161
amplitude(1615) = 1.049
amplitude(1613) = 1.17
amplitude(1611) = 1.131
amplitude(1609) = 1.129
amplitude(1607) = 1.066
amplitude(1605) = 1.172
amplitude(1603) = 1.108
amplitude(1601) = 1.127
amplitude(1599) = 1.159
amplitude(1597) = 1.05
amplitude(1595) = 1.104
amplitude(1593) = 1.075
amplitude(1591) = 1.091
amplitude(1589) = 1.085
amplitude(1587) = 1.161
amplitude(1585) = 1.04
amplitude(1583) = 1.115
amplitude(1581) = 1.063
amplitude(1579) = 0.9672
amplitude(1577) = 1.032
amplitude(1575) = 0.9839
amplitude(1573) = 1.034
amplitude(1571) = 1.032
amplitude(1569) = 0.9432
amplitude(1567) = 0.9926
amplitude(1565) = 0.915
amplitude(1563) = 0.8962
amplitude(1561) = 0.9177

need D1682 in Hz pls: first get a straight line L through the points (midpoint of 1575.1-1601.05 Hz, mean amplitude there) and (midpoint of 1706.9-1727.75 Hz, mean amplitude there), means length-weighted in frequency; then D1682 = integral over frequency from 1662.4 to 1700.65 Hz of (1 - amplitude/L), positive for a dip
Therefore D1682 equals 3.8 Hz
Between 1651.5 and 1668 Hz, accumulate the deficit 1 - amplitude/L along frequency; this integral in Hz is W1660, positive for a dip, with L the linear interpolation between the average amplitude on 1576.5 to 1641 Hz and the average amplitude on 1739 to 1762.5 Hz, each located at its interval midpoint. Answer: 3.0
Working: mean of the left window 1.1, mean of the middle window 1.03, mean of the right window 1.54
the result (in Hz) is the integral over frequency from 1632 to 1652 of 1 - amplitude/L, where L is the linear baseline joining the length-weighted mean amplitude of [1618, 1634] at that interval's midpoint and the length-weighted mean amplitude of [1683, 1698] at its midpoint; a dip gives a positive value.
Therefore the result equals 4.2 Hz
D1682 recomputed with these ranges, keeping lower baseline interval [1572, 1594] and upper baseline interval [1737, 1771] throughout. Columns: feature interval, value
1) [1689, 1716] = -3.3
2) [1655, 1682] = 3.8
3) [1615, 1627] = 0.7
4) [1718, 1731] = -2.1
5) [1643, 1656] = 3.8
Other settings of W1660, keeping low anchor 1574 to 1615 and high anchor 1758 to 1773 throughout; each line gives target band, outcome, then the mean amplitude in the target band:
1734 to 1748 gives -1.7 Hz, 1.83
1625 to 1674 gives 9.4 Hz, 1.04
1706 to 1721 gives -1.4 Hz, 1.67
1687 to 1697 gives -0.8 Hz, 1.57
